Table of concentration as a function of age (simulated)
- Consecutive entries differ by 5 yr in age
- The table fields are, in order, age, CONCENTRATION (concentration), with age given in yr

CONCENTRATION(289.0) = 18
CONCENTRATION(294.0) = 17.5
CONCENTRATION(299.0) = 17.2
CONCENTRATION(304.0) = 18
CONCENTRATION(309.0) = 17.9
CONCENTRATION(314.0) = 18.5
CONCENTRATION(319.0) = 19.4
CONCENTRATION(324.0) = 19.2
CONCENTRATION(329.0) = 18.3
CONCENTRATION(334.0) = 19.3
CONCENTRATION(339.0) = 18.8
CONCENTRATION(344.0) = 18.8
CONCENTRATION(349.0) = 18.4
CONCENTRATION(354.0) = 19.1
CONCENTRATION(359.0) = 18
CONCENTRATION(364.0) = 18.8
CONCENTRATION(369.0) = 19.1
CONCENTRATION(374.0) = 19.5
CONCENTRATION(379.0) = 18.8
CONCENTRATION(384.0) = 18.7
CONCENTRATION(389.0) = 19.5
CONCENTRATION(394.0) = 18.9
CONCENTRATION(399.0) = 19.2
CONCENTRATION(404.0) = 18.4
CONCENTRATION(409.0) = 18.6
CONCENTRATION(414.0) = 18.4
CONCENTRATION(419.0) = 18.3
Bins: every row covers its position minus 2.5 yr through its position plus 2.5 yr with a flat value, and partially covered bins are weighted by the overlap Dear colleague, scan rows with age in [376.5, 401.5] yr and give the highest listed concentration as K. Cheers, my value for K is 19.5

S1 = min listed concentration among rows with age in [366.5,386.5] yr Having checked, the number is 18.7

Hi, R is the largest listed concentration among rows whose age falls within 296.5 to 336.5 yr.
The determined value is 19.4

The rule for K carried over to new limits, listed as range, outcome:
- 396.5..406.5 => 19.2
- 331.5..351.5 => 19.3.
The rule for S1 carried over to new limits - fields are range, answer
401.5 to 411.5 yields 18.4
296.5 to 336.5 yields 17.2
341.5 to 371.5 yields 18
